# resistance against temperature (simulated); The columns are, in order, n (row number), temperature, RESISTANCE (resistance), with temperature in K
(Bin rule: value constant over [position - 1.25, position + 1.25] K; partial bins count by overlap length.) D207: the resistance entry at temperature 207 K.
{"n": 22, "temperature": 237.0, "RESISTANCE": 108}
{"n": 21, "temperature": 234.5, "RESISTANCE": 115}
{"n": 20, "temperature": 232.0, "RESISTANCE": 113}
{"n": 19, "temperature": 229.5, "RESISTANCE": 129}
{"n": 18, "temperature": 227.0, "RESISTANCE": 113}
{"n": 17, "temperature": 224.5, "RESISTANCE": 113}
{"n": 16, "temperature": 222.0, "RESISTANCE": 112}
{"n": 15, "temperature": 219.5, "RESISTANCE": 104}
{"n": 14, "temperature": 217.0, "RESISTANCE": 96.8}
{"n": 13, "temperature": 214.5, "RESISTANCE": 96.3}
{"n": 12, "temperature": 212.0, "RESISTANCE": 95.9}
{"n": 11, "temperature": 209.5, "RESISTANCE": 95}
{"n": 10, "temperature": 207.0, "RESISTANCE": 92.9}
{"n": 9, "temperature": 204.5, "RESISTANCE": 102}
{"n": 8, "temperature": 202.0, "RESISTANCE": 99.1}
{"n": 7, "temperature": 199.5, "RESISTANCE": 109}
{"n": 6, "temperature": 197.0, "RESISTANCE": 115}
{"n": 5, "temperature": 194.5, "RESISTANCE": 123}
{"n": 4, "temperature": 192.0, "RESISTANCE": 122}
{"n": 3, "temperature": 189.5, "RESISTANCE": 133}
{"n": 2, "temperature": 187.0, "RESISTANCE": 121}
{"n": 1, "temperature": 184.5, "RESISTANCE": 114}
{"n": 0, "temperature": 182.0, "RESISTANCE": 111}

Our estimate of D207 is 92.9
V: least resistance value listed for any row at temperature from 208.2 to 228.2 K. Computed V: 95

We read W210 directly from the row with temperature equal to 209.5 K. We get 95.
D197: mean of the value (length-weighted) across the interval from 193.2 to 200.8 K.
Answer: 116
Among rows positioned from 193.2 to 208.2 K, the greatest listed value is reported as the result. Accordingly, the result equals 123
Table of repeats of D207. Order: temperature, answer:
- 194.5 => 123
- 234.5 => 115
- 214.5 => 96.3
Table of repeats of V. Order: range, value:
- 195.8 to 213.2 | 92.9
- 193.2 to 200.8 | 109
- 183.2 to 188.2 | 114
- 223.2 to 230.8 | 113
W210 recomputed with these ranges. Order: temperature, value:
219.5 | 104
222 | 112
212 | 95.9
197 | 115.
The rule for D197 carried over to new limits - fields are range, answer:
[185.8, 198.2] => 123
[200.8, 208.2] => 98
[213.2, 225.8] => 104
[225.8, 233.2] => 118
